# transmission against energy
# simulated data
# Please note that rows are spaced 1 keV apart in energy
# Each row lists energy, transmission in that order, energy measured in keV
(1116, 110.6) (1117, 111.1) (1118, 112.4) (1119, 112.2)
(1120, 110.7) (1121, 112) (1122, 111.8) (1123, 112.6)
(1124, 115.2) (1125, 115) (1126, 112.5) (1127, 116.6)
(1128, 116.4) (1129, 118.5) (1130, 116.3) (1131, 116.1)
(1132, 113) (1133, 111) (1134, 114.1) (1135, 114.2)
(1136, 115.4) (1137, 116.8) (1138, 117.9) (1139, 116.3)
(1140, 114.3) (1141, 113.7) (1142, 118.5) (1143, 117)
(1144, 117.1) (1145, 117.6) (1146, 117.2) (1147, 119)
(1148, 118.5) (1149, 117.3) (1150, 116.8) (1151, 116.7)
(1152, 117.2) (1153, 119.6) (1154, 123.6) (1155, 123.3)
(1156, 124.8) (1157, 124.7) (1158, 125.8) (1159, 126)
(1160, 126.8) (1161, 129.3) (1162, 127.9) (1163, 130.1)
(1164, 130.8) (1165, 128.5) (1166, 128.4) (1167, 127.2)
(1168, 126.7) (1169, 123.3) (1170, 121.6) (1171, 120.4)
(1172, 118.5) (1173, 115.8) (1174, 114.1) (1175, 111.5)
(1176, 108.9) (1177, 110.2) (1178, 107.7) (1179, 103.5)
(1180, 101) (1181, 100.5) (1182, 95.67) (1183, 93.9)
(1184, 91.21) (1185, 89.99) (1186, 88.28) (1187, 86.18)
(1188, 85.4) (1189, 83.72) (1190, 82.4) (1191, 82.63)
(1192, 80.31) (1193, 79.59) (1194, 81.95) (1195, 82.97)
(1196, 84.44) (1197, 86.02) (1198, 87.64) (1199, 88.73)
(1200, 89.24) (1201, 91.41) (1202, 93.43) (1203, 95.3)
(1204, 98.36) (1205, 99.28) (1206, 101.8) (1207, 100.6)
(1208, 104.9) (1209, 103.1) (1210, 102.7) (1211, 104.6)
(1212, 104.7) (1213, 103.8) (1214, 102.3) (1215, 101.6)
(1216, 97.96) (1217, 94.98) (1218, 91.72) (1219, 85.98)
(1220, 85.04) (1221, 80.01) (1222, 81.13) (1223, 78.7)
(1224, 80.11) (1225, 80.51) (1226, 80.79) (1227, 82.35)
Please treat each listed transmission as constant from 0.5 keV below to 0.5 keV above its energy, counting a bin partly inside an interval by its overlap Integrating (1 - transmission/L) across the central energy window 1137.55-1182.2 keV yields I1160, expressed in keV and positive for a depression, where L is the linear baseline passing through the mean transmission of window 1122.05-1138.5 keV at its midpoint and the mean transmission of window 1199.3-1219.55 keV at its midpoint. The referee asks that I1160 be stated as -4.1 keV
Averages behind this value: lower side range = 115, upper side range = 98.3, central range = 119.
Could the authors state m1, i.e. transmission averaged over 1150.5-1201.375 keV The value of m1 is 107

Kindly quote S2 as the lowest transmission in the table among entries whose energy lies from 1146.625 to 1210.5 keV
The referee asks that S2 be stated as 79.59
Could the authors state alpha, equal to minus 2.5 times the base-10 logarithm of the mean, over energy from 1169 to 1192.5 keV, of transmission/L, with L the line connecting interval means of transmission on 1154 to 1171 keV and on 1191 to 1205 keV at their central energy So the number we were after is 0.07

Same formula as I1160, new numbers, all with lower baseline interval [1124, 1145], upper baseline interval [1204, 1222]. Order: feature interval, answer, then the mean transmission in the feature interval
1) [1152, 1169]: -2.6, 126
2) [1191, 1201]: 1.6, 84.8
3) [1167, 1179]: -1.1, 116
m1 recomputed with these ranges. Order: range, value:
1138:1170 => 122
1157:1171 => 127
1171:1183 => 108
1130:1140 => 115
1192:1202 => 85.9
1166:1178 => 118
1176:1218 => 94.4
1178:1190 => 92.9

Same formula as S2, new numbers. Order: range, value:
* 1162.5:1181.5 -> 100.5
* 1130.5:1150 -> 111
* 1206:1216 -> 97.96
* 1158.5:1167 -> 126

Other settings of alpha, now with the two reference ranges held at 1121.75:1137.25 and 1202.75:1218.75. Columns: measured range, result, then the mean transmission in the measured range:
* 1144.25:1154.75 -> -0.069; 118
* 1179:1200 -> 0.182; 88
